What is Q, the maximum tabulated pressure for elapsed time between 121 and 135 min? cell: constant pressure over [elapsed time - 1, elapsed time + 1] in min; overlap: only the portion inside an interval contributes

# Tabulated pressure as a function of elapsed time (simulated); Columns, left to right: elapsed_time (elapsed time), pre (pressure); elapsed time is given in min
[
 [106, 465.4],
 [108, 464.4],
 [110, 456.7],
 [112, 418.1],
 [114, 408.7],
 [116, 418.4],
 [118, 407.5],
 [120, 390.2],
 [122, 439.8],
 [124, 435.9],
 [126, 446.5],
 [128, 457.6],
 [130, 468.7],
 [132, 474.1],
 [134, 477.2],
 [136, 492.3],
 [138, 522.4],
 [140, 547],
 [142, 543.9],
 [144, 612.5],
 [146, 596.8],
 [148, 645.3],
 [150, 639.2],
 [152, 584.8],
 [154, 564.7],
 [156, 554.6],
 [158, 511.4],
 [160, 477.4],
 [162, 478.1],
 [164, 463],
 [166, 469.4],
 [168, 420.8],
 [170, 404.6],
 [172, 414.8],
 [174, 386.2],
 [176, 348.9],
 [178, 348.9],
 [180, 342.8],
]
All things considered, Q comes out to 477.2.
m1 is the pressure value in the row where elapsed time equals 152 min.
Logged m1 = 584.8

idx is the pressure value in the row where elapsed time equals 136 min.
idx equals 492.3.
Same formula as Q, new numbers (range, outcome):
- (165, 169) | 469.4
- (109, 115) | 456.7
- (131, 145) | 612.5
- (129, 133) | 474.1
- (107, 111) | 464.4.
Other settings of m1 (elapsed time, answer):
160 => 477.4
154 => 564.7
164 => 463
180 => 342.8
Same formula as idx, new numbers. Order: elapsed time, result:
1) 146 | 596.8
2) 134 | 477.2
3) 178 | 348.9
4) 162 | 478.1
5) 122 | 439.8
